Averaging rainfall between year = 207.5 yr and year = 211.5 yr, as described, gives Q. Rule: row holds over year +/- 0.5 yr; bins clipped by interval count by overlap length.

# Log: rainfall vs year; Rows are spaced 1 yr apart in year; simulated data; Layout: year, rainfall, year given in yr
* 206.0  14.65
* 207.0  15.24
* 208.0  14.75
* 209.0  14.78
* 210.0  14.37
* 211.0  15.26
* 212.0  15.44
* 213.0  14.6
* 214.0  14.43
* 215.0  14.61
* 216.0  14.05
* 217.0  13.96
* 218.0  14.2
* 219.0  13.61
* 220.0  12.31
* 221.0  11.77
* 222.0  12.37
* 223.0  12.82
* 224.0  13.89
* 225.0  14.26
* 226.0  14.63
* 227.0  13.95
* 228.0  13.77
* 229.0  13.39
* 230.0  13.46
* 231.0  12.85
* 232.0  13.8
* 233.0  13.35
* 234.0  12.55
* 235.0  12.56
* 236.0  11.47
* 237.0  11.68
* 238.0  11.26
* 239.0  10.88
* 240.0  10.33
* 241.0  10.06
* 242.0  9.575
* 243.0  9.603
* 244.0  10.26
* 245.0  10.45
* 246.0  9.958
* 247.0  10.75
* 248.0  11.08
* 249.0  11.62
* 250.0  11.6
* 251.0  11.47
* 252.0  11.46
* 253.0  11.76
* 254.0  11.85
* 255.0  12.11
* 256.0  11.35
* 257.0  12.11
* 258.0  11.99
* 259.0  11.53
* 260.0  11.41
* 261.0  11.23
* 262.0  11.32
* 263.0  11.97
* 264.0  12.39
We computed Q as 14.8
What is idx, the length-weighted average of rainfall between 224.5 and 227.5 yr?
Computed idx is 14.3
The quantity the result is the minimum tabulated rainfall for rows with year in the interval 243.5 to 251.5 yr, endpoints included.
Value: 9.958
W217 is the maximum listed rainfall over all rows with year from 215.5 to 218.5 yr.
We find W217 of 14.2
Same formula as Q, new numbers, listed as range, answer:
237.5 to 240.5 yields 10.8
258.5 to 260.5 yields 11.5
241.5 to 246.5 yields 9.97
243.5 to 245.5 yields 10.4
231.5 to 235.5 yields 13.1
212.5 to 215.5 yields 14.5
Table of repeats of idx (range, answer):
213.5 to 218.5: 14.2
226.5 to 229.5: 13.7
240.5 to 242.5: 9.82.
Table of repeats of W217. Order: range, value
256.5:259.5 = 12.11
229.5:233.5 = 13.8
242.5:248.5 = 11.08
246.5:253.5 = 11.76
